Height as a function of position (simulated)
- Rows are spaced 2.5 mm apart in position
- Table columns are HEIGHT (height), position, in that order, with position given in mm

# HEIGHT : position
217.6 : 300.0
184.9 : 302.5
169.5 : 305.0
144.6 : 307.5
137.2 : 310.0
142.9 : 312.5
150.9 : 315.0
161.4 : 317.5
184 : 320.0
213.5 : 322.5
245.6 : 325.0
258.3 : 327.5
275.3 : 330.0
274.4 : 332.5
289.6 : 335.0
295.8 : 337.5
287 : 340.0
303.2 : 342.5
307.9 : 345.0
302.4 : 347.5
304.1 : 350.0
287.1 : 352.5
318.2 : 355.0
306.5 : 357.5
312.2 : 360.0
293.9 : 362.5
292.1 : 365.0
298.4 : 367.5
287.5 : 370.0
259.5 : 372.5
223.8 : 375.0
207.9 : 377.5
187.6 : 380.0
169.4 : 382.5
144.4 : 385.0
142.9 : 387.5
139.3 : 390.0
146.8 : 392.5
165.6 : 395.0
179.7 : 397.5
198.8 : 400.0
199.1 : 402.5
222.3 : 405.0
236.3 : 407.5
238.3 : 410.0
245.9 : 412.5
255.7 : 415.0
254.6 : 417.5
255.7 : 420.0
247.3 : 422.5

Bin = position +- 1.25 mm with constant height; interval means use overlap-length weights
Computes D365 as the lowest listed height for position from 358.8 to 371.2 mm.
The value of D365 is 287.5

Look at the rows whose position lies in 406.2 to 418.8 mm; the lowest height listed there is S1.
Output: 236.3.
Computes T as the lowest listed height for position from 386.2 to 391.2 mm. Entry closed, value 139.3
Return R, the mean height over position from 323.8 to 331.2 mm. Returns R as 260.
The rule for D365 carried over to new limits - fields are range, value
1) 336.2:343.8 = 287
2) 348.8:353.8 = 287.1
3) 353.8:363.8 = 293.9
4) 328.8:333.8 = 274.4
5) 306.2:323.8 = 137.2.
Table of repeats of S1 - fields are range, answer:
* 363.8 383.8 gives 169.4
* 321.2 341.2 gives 213.5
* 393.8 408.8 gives 165.6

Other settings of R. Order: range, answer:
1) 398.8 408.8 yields 214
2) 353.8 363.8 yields 308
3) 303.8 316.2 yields 149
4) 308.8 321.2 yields 155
